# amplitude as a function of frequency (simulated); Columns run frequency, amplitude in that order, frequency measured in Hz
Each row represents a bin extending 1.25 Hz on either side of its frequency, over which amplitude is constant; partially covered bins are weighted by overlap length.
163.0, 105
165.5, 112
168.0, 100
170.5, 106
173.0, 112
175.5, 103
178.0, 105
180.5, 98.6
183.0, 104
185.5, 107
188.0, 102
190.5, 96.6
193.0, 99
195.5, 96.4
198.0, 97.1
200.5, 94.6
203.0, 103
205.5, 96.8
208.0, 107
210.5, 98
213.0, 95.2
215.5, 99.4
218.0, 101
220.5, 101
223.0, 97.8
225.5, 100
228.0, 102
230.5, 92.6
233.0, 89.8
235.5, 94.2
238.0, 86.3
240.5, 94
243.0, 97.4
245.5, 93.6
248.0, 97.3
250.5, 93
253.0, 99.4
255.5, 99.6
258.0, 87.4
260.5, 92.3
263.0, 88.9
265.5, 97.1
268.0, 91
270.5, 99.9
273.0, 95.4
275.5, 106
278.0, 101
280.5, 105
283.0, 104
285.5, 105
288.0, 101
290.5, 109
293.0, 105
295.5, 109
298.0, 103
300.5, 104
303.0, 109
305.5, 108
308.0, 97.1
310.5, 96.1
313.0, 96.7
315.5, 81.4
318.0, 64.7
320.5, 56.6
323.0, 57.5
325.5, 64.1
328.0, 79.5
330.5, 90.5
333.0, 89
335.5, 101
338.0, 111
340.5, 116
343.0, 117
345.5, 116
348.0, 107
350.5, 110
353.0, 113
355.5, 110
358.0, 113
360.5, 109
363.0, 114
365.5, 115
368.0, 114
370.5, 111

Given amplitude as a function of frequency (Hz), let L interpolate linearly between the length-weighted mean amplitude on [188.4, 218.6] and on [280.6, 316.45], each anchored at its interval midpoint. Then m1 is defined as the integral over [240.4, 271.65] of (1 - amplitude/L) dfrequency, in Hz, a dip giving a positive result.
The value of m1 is 1.9 Hz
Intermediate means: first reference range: 98.7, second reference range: 102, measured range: 94.7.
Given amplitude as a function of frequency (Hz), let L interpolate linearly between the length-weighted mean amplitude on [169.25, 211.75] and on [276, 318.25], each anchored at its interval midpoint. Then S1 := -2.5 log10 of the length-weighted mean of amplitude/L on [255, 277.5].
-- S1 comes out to 0.06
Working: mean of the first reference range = 102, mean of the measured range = 95.3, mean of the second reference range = 101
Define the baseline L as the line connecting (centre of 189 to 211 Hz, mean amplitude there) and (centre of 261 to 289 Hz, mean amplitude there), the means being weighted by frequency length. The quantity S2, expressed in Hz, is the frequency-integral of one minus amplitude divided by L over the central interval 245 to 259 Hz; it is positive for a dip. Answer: 0.5 Hz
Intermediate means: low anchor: 98.8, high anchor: 99.3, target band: 95.3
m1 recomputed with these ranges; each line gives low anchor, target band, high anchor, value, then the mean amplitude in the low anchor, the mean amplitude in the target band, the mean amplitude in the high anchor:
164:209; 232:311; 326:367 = 4.2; 102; 98.8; 106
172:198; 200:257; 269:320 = 2.2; 102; 97.1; 99.3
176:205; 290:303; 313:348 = -2.0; 100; 106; 89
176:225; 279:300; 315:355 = -2.2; 100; 105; 92.7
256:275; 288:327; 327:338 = 0.9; 93.9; 91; 92.6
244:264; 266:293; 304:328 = -4.1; 94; 102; 80.5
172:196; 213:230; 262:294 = 0.4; 102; 99.5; 101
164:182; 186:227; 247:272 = 0.7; 105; 99.2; 94.6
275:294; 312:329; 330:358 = 5.7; 104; 71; 108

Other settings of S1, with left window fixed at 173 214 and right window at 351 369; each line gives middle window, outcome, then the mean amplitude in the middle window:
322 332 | 0.44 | 73.7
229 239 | 0.14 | 91.1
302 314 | 0.08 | 101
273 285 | 0.04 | 103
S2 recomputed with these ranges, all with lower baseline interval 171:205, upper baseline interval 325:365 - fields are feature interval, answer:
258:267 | 0.96 Hz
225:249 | 1.85 Hz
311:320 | 2.07 Hz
